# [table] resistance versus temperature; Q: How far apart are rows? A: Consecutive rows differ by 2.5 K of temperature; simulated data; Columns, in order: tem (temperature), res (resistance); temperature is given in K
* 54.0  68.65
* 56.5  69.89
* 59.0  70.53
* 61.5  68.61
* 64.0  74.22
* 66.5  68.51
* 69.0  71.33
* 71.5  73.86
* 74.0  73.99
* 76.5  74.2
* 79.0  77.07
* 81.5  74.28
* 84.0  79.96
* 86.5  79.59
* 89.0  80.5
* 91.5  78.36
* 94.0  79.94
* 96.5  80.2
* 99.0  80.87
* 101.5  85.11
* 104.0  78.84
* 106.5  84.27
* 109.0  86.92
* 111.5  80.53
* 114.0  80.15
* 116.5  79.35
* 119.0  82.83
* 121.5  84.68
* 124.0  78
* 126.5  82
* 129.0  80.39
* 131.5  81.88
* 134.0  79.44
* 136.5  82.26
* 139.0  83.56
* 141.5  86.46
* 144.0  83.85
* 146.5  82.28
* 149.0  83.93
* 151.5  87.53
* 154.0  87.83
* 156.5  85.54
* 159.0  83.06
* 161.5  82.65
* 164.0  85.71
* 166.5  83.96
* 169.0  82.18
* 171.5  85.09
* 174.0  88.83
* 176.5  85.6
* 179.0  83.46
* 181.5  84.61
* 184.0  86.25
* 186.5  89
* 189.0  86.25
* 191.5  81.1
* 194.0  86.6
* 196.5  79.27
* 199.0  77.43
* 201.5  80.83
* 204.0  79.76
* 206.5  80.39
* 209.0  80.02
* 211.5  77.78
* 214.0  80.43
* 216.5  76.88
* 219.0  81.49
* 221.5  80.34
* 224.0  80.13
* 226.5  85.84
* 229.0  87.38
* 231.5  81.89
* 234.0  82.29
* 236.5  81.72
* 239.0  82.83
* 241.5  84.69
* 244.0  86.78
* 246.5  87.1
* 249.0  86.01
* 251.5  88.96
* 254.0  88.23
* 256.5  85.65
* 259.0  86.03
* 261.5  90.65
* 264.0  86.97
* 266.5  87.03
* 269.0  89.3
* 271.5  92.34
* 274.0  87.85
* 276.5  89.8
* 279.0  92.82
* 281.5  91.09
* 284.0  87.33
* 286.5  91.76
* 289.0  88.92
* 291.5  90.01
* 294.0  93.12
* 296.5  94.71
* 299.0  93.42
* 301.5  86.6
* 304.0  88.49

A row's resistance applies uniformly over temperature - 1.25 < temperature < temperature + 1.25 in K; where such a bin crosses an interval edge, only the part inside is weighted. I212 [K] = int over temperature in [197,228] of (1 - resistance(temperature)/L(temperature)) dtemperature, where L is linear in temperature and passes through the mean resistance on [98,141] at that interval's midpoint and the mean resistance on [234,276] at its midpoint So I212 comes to 1.9 K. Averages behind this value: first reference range 81.9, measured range 80.1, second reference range 86.9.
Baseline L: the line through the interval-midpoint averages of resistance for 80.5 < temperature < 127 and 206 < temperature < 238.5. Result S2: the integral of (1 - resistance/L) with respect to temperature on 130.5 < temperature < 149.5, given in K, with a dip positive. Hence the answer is -0.4 K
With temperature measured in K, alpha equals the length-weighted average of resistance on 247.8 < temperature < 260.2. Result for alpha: 87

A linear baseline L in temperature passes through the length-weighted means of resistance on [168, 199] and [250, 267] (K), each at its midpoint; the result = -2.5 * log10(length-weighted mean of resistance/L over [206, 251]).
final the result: 0.049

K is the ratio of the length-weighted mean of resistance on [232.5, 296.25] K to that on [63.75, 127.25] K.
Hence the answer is 1.12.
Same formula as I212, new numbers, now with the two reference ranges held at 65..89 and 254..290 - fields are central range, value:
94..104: -0.6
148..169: -1.0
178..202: -0.1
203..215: 0.7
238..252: 0.2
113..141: -1.0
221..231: 0.3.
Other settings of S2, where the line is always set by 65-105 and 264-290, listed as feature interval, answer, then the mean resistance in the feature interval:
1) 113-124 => -0.3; 81.4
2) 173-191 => -0.5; 86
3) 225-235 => 0.3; 84.3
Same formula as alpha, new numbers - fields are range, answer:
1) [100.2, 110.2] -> 83.8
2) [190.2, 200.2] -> 81.1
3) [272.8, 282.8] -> 90.4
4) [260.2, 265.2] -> 88.8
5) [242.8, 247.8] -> 86.9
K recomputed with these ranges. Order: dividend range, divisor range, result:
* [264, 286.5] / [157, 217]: 1.08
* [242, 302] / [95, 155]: 1.08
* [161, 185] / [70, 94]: 1.10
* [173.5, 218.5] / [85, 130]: 1.01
